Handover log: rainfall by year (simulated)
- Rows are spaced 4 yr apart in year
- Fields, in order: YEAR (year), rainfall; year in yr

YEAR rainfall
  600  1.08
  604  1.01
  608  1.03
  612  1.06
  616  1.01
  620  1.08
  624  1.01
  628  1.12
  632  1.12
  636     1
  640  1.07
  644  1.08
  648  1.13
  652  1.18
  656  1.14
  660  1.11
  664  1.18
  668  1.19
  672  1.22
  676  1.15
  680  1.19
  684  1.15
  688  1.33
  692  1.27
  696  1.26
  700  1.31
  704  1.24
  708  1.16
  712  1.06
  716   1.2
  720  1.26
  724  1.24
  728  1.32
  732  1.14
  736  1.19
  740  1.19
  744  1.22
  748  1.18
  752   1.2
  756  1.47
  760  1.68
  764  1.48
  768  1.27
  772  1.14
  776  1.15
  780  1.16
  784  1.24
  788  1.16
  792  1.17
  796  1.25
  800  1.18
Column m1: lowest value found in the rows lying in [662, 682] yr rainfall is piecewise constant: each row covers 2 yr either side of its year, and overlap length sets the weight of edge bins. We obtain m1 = 1.15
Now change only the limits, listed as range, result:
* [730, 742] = 1.14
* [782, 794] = 1.16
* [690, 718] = 1.06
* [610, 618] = 1.01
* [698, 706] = 1.24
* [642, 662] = 1.08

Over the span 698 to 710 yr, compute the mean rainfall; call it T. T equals 1.24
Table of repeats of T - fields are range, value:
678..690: 1.22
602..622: 1.04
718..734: 1.24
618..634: 1.08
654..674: 1.17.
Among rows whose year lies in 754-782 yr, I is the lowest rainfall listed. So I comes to 1.14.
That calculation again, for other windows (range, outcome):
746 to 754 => 1.18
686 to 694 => 1.27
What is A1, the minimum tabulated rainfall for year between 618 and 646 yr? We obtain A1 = 1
